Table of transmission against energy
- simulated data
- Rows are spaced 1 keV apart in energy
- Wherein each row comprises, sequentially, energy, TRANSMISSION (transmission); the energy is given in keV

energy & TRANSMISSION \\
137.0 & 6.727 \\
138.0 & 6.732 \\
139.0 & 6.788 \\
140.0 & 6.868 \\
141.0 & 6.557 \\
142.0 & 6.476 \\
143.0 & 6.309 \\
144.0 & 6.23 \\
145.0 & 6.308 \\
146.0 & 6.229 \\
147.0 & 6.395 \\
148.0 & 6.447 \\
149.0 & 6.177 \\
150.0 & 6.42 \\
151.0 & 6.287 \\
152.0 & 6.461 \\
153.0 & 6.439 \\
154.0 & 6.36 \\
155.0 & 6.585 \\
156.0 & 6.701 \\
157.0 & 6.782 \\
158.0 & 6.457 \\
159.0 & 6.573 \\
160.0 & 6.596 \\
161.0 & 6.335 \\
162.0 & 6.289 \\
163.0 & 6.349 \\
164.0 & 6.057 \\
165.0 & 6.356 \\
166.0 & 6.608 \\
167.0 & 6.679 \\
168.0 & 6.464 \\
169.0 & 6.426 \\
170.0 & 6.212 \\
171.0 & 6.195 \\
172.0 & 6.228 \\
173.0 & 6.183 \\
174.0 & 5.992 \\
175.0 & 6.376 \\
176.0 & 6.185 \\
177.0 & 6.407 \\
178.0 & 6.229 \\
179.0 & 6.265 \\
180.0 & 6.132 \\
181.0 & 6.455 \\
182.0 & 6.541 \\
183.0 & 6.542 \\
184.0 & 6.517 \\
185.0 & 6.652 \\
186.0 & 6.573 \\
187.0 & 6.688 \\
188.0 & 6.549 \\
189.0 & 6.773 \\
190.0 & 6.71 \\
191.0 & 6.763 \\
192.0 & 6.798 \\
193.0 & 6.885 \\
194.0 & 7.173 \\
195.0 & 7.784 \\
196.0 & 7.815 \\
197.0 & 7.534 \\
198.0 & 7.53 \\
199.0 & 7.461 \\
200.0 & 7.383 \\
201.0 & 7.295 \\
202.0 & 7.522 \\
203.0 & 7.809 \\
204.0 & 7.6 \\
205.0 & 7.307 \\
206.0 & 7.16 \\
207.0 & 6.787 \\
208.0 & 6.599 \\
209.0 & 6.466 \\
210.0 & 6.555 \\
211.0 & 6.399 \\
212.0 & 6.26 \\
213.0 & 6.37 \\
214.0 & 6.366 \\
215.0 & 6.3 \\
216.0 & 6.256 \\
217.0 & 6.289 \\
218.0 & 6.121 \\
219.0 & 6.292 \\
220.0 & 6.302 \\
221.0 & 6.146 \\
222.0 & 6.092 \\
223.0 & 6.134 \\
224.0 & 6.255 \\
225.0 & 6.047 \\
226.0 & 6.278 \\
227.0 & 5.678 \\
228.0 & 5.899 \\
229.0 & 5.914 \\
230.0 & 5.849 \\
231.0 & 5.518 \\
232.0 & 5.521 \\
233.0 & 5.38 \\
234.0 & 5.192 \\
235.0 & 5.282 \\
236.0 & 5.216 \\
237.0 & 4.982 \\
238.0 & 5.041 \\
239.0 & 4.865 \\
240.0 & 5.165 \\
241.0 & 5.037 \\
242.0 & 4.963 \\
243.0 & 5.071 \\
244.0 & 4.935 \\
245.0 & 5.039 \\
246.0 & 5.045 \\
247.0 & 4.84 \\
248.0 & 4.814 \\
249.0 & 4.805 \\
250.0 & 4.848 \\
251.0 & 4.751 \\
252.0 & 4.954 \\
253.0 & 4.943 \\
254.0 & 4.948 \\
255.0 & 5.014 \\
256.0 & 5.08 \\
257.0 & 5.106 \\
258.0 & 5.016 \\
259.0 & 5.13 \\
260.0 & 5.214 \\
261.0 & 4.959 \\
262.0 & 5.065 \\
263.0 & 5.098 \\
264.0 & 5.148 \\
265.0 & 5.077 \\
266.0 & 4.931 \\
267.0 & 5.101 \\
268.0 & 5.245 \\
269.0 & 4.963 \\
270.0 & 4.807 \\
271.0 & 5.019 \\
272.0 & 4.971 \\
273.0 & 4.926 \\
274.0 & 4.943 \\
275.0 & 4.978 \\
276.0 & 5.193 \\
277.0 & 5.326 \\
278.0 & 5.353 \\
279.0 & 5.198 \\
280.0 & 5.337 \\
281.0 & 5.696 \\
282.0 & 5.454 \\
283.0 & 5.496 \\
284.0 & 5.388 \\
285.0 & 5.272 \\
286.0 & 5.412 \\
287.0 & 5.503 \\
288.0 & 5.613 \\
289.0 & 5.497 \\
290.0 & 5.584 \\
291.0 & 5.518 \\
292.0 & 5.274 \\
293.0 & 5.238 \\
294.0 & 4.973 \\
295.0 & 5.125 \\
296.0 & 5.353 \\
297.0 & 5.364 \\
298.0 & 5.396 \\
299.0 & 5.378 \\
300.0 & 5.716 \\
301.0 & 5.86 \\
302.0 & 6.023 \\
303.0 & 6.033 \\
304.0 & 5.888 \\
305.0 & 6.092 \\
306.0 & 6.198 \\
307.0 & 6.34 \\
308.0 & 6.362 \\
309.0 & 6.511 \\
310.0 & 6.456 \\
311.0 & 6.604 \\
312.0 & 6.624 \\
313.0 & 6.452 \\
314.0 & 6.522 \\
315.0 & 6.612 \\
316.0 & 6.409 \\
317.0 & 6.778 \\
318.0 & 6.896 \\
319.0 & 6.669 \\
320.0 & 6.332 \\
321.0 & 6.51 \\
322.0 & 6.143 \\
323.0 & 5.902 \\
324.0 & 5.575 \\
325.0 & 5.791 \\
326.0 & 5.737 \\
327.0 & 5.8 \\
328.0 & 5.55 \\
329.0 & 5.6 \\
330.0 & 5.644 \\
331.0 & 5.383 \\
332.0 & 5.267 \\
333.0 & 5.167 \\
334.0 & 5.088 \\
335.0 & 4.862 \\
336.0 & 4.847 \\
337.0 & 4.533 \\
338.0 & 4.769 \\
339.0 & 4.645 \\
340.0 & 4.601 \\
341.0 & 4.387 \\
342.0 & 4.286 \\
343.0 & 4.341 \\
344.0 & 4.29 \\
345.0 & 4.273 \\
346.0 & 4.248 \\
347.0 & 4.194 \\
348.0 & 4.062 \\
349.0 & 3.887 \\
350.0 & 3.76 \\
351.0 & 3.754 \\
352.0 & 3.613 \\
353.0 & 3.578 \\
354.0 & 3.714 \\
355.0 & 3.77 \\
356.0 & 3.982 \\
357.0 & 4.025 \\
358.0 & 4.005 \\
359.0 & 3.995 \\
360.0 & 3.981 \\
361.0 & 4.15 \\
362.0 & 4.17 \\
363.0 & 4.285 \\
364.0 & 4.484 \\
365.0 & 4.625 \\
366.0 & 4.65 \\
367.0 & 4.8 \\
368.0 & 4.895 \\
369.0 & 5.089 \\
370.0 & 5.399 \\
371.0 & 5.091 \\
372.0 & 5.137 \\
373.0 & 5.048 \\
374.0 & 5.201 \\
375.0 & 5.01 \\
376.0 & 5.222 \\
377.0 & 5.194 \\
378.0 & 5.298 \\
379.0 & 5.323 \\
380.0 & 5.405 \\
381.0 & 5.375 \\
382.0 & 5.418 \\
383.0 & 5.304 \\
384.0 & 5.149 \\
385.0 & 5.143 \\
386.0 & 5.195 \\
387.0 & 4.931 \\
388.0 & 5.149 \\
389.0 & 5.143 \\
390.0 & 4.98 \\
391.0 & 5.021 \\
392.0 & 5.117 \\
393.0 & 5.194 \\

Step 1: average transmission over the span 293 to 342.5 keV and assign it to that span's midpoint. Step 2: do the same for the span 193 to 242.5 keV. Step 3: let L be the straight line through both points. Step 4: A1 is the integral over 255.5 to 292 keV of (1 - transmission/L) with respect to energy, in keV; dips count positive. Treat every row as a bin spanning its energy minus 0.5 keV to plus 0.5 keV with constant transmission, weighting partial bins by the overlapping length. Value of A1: 4.7 keV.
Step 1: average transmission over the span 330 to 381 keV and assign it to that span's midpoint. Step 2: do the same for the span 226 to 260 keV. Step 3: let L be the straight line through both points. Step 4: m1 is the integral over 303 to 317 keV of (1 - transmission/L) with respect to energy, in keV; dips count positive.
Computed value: -4.6 keV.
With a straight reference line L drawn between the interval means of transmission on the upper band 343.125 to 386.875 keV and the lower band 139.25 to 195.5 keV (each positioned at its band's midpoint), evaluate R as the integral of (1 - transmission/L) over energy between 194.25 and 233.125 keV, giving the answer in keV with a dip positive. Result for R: -3.5 keV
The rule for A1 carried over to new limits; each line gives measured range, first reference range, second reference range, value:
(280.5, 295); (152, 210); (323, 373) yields -0.1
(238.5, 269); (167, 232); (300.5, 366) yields 5.0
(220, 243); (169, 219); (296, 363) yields 2.7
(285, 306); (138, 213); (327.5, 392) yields -0.7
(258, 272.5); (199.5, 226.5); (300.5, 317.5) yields 3.2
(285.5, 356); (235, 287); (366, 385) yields -3.2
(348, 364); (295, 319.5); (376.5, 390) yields 4.7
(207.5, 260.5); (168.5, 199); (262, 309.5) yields 4.4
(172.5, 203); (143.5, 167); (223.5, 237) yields -3.6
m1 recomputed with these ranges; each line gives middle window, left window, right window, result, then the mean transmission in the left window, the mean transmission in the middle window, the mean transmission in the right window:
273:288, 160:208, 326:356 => 0.2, 6.73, 5.32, 4.56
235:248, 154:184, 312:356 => 1.8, 6.39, 5.02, 5.13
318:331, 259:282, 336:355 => -4.4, 5.12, 5.95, 4.17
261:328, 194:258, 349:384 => -4.8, 5.97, 5.66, 4.61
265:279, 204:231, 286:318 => 2.3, 6.32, 5.06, 5.92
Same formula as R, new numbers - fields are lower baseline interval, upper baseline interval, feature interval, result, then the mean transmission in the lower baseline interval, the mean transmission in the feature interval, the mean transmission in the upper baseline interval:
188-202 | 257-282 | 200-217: 0.05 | 7.21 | 6.82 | 5.12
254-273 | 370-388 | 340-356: 3.52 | 5.05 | 4.03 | 5.21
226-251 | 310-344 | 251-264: 0.66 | 5.22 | 5.04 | 5.64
